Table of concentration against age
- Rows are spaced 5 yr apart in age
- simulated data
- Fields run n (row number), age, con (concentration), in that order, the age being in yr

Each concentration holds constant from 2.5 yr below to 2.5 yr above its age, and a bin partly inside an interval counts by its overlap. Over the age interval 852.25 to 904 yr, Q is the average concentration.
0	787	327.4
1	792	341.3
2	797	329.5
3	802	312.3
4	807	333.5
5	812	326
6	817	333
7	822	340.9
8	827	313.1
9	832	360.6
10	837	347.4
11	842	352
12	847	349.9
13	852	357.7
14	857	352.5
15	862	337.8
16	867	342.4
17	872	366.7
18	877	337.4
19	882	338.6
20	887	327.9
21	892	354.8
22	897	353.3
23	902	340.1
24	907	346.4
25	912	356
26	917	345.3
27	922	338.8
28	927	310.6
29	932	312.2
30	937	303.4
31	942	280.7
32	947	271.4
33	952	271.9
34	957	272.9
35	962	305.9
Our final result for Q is 346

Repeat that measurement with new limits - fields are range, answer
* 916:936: 324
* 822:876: 347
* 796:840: 333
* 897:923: 346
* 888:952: 324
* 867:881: 349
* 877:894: 340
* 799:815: 324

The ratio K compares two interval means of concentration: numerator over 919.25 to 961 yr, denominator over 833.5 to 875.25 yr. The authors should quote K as 0.8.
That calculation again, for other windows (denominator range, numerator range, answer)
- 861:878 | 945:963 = 0.80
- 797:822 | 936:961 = 0.85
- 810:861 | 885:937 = 0.98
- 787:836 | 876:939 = 1.01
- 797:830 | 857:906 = 1.05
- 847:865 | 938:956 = 0.79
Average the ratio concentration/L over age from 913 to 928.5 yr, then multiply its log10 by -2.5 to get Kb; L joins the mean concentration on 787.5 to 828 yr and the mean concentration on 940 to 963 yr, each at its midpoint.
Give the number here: -0.16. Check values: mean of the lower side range 329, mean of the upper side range 279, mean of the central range 335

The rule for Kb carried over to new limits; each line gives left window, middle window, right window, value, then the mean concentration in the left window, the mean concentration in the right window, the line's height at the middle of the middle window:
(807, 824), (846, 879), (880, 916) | -0.029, 333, 345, 340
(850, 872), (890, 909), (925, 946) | -0.081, 350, 299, 324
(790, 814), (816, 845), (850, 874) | -0.008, 328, 351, 339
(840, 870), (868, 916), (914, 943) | -0.043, 349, 318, 333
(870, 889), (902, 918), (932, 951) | -0.107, 342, 288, 315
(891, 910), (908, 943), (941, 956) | -0.048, 348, 274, 310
